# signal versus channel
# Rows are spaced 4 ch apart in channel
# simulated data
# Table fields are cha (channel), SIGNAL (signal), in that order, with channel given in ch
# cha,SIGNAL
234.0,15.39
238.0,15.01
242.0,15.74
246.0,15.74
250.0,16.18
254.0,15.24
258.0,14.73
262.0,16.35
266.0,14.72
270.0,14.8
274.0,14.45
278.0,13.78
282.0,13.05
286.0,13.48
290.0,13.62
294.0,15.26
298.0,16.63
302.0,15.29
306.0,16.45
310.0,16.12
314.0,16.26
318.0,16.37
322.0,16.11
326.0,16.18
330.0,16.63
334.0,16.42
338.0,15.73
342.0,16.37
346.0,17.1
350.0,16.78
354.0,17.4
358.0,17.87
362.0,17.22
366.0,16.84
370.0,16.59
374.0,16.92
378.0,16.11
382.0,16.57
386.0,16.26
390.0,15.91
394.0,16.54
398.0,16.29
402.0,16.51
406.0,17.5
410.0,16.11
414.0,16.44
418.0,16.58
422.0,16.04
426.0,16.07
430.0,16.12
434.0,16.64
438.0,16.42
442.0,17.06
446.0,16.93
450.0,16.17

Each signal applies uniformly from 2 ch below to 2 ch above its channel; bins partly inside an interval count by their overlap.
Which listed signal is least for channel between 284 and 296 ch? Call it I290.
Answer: 13.48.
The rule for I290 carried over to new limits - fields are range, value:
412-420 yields 16.44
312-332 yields 16.11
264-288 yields 13.05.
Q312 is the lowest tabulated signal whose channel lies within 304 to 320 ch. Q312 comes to 16.12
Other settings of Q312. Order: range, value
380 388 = 16.26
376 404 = 15.91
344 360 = 16.78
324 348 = 15.73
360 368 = 16.84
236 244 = 15.01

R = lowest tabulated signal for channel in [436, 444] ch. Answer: 16.42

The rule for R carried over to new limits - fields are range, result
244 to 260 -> 14.73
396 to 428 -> 16.04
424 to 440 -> 16.07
